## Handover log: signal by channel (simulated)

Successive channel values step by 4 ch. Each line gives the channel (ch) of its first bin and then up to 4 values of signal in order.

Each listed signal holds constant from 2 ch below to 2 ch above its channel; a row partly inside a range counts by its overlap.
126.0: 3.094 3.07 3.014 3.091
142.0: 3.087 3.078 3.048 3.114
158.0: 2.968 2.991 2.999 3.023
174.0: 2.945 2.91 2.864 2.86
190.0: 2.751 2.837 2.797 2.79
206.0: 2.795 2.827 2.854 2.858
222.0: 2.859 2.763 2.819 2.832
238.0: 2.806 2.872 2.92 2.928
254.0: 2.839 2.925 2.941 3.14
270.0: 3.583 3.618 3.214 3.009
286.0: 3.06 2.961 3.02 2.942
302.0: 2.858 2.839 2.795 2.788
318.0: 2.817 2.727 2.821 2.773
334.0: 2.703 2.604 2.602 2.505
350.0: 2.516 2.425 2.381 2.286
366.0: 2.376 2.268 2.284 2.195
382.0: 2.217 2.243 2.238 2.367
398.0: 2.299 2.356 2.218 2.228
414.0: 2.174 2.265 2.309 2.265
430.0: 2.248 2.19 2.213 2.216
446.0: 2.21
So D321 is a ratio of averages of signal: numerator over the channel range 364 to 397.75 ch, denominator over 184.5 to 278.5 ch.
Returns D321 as 0.8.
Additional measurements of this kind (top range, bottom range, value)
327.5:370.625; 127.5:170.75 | 0.82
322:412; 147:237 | 0.84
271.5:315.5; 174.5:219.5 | 1.06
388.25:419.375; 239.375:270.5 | 0.76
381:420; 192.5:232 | 0.80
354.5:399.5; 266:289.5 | 0.70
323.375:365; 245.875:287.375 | 0.82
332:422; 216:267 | 0.82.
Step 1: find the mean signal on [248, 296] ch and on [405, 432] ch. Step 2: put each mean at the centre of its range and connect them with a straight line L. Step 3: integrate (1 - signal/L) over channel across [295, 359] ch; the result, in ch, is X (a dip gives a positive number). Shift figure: 1.8 ch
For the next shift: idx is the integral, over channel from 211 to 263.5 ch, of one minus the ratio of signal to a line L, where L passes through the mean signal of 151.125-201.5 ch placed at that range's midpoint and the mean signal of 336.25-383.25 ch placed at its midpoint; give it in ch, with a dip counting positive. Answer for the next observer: -2.3 ch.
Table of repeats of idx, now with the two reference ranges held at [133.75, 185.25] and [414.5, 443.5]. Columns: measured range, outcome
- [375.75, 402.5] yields 0.95 ch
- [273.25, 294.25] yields -3.76 ch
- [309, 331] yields -2.04 ch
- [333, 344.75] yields -0.59 ch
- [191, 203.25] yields 0.40 ch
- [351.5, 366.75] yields 0.43 ch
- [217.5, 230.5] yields 0.01 ch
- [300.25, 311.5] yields -1.05 ch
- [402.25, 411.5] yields 0.22 ch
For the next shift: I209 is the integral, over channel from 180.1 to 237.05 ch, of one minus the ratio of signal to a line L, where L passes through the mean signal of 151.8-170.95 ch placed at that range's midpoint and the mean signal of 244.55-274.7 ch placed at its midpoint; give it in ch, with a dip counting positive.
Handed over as 4.3 ch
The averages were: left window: 3.02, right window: 3.09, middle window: 2.82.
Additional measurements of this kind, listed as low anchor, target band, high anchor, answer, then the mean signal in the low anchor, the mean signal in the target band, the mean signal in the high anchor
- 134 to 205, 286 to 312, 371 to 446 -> -3.5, 2.95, 2.91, 2.25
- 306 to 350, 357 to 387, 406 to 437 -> 2.5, 2.71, 2.28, 2.24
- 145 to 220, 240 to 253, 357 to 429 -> -0.9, 2.91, 2.9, 2.27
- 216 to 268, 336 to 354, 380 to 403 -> -0.5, 2.88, 2.54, 2.28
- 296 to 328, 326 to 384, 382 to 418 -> 2.3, 2.82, 2.45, 2.26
